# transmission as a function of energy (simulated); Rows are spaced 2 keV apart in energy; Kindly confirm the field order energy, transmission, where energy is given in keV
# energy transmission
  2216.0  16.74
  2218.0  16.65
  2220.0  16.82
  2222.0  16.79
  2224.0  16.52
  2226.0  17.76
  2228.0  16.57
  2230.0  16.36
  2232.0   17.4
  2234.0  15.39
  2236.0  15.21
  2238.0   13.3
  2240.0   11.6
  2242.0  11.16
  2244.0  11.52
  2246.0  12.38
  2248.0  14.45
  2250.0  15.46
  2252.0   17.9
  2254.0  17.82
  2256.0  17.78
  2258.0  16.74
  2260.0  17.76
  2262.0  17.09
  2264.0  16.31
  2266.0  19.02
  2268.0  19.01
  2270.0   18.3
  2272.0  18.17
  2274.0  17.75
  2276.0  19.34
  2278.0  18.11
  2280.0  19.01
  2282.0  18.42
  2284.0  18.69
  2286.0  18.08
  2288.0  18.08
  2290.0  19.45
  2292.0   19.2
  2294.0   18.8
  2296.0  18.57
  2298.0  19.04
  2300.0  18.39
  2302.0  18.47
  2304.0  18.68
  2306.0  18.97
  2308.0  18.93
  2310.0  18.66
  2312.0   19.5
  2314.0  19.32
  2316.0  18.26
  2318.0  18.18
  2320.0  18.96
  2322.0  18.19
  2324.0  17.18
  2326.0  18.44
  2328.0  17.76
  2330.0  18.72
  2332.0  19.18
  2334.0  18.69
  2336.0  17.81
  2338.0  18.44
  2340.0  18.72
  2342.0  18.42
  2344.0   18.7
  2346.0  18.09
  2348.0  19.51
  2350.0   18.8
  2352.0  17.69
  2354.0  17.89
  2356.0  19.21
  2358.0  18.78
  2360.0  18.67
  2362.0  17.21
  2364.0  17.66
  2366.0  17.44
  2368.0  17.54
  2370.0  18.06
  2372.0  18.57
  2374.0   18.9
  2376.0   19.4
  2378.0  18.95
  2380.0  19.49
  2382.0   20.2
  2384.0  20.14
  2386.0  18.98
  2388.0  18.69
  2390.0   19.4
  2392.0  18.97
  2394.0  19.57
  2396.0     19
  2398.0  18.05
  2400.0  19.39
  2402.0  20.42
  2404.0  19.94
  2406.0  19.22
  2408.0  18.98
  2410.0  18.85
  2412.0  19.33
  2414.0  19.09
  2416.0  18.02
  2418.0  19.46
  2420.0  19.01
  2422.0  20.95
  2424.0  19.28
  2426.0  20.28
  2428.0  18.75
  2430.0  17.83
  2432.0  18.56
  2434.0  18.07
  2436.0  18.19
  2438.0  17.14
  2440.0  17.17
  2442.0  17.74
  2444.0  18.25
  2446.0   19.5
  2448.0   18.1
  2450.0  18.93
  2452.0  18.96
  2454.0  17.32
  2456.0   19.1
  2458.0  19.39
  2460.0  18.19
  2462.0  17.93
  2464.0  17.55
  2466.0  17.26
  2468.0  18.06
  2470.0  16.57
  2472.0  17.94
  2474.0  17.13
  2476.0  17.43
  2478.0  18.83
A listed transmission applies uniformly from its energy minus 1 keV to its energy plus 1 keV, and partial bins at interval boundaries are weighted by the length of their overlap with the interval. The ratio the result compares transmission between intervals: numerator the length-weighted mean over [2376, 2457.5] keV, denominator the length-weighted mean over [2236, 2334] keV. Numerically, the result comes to 1.08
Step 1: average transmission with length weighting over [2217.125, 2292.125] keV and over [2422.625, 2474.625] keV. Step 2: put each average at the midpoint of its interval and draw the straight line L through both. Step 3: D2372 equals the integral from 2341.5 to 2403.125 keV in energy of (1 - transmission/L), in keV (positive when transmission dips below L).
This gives -3.9 keV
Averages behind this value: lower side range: 16.7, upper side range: 18.2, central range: 18.8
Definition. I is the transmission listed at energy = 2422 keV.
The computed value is 20.95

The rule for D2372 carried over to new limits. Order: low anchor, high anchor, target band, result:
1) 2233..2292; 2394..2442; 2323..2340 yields -0.6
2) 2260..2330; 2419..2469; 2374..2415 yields -1.8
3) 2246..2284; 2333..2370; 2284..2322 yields -1.8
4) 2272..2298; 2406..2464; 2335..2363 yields 0.3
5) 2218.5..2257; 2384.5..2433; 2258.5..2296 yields -4.8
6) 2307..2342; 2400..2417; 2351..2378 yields 0.9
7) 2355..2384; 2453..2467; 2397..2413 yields -0.7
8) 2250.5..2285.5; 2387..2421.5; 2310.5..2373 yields 0.9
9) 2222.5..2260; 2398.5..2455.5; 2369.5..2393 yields -1.6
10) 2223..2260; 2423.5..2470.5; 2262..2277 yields -2.3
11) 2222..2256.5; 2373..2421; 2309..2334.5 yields -1.8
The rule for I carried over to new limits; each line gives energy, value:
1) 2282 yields 18.42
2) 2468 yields 18.06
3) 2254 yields 17.82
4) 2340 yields 18.72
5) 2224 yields 16.52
